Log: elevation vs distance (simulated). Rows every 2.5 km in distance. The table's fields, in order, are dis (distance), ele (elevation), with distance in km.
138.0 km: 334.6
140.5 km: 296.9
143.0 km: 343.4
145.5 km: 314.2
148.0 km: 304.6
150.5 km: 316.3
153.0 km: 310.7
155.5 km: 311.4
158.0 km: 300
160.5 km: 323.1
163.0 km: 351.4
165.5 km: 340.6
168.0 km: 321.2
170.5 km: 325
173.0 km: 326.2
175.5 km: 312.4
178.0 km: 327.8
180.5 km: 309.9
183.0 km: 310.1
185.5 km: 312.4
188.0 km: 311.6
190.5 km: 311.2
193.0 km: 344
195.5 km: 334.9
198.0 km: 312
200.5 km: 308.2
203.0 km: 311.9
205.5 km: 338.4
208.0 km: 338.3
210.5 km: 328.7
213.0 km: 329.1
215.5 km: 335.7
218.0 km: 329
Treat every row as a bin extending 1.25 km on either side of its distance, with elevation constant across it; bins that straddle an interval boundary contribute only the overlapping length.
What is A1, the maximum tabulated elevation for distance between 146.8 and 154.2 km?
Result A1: 316.3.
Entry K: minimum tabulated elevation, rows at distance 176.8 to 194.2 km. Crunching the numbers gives 309.9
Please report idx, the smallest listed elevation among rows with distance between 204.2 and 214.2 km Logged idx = 328.7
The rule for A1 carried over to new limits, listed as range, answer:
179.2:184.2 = 310.1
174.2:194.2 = 344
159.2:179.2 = 351.4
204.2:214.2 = 338.4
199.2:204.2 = 311.9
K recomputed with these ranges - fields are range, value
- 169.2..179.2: 312.4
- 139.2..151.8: 296.9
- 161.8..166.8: 340.6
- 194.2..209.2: 308.2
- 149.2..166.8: 300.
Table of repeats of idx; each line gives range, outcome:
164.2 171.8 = 321.2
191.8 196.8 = 334.9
